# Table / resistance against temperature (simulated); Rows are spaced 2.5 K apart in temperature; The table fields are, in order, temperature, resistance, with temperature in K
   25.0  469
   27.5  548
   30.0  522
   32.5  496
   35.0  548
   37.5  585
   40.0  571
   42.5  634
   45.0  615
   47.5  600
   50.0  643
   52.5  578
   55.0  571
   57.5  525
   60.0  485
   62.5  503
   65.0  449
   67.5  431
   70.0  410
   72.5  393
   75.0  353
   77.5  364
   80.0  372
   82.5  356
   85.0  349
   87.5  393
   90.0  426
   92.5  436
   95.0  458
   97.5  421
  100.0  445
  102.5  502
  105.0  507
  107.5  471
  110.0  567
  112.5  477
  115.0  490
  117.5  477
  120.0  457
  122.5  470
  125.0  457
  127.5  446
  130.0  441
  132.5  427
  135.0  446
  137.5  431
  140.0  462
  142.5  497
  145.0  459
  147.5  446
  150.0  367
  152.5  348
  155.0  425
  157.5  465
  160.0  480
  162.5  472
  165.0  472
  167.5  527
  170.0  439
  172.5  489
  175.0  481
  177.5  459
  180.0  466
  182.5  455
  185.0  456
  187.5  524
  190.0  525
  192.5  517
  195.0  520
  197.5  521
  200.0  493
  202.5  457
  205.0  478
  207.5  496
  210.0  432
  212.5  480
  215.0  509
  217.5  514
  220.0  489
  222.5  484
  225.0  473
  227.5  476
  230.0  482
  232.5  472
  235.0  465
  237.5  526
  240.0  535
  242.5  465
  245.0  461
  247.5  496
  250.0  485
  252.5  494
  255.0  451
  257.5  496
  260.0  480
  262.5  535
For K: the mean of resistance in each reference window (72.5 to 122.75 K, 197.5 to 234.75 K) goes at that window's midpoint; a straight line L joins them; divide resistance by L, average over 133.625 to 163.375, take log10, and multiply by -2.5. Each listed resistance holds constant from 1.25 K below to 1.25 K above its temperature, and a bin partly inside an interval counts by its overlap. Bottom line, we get 0.04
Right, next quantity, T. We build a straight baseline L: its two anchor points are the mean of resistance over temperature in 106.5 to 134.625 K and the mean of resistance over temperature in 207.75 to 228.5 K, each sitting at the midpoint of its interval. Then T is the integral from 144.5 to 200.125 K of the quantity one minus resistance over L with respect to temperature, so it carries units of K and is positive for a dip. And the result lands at 0.9 K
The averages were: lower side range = 470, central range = 470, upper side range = 483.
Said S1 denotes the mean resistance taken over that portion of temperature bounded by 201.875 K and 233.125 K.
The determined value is 481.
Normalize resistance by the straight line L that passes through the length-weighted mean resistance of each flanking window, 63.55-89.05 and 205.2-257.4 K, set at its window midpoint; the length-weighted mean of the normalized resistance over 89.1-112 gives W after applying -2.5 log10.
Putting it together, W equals -0.17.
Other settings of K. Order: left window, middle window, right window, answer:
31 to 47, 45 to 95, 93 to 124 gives 0.17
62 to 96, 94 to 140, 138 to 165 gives -0.10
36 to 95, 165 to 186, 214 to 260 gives 0.03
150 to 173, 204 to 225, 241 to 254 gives -0.03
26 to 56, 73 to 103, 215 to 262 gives 0.34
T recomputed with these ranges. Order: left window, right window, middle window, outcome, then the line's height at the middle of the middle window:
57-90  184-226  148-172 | 1.0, 465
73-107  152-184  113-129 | -1.2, 434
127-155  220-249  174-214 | -2.0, 463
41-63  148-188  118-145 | 2.1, 494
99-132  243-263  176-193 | -0.1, 481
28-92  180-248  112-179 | 4.4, 488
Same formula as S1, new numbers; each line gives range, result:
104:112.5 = 510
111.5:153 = 449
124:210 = 466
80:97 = 402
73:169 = 443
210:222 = 490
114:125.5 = 471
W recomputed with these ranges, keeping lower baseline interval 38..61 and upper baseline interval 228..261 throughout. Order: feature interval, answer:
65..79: 0.399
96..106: 0.188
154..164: 0.144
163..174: 0.090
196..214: 0.053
